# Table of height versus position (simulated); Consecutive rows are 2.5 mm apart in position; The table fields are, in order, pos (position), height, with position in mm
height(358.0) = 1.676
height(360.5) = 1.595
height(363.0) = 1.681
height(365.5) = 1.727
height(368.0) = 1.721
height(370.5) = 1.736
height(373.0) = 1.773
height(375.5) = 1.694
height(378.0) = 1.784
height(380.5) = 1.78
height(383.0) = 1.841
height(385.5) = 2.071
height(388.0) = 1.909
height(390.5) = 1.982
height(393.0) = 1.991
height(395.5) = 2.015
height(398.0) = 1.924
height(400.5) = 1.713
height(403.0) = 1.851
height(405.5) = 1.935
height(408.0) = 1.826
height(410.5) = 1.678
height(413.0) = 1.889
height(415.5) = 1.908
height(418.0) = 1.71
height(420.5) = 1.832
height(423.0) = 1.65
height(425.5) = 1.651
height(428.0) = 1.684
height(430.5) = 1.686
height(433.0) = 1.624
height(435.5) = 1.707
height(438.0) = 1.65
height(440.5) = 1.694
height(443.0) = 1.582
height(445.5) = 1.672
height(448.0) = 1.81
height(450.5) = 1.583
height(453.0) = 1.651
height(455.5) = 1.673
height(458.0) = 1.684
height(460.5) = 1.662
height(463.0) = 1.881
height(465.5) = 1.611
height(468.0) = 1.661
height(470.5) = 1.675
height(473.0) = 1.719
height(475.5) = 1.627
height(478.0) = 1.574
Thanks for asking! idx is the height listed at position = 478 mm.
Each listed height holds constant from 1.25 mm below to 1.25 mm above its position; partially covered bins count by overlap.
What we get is 1.574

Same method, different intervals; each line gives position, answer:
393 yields 1.991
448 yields 1.81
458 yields 1.684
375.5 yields 1.694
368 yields 1.721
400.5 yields 1.713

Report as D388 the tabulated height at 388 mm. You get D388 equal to 1.909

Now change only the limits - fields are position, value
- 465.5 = 1.611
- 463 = 1.881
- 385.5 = 2.071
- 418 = 1.71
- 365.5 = 1.727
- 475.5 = 1.627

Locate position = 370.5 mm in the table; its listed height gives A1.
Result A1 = 1.736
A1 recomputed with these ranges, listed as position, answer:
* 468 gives 1.661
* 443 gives 1.582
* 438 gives 1.65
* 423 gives 1.65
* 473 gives 1.719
